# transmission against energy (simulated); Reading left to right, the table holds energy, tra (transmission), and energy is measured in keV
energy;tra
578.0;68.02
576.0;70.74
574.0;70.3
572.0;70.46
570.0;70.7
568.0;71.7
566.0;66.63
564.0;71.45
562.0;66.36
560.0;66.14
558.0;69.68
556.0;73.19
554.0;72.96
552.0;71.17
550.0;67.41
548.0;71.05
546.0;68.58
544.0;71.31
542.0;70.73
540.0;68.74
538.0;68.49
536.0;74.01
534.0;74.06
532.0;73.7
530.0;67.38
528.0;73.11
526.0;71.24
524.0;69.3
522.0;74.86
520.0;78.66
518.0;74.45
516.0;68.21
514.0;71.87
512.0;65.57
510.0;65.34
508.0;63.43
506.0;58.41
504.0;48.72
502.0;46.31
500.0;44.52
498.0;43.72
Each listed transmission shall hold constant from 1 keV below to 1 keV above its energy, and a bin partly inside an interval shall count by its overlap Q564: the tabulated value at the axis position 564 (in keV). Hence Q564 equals 71.45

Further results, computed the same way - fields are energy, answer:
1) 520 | 78.66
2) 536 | 74.01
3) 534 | 74.06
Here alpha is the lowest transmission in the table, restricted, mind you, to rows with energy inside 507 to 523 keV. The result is 63.43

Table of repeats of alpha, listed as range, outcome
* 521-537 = 67.38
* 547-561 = 66.14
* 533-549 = 68.49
